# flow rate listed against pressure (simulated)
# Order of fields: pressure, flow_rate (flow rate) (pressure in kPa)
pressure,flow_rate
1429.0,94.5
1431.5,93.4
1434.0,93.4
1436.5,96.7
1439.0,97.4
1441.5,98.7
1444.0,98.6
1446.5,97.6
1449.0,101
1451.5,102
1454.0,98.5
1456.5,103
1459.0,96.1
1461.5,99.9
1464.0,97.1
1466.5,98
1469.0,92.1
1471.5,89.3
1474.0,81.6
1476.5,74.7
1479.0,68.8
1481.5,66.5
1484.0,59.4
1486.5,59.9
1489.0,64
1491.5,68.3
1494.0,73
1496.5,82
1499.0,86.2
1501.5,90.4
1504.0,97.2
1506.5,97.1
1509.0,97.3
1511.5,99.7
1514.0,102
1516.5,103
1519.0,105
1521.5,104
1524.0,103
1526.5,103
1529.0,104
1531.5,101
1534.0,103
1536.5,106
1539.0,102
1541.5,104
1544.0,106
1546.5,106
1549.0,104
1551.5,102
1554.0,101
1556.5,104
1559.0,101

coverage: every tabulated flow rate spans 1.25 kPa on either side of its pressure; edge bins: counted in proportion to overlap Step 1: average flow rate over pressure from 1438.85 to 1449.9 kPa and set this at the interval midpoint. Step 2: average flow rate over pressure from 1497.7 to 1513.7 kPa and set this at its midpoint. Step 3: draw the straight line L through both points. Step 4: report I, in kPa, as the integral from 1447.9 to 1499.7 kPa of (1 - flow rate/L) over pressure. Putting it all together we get 7.1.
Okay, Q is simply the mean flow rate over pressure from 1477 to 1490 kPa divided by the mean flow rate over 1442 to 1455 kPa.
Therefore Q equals 0.65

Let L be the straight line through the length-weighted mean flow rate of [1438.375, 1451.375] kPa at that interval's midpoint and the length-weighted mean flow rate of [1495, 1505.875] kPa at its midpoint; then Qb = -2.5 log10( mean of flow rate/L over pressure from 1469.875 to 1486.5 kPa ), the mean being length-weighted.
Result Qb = 0.27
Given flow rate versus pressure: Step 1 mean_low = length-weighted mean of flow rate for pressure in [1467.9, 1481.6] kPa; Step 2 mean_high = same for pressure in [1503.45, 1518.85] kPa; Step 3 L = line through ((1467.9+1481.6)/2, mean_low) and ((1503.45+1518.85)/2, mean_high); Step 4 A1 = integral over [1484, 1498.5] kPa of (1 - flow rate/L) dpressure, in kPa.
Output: 3.2 kPa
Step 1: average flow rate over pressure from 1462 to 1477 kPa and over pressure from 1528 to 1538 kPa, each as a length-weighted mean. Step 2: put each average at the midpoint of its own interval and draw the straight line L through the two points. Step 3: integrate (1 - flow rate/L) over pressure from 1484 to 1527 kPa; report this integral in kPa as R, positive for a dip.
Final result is 3.9 kPa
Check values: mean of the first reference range 90.1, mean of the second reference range 103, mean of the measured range 89.2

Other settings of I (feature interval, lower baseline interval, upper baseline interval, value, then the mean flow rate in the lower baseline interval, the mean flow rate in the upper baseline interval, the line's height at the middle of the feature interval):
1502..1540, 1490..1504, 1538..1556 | -4.0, 81.2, 104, 92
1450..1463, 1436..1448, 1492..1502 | -0.9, 97.9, 81.2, 93.5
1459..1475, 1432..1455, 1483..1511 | -0.6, 98.1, 80.2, 90.2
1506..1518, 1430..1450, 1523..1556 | 0.2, 97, 103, 102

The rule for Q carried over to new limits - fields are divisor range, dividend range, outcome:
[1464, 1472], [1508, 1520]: 1.08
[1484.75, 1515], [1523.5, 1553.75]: 1.23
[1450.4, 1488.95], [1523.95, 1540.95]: 1.21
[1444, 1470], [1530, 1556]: 1.05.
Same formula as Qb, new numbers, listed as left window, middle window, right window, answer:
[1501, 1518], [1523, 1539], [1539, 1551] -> -0.01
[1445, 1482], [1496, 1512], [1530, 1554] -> 0.05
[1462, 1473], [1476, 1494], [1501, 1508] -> 0.39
